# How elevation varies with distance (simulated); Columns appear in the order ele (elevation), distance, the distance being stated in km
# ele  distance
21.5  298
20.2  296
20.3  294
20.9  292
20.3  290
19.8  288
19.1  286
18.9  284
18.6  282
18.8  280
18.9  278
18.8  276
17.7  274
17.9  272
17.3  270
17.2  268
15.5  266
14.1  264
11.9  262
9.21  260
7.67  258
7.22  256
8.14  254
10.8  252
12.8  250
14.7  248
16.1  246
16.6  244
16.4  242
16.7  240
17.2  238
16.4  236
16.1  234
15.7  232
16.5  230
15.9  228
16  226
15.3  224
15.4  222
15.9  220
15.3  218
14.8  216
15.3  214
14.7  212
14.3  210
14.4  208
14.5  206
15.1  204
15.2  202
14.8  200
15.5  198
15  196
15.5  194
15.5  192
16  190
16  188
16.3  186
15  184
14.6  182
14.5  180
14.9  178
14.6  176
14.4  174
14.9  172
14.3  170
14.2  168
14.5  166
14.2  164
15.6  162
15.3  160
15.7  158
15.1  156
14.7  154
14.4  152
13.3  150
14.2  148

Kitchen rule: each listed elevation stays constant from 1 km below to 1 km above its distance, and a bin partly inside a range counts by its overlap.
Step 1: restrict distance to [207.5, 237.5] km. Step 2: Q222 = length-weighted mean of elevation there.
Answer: 15.5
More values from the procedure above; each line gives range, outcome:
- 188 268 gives 14.5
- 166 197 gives 15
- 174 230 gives 15.2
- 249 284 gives 14.4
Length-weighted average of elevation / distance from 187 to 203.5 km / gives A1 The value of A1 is 15.4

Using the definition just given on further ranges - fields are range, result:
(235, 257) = 13.9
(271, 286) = 18.6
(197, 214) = 14.8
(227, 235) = 16.1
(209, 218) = 14.8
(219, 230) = 15.8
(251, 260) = 8.54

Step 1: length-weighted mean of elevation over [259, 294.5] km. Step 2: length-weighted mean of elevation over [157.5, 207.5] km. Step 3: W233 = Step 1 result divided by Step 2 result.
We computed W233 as 1.16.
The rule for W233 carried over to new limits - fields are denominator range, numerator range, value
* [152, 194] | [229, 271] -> 0.93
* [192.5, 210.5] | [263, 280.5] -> 1.16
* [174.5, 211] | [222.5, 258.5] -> 0.95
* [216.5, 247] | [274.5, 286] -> 1.17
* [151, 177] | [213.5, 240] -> 1.08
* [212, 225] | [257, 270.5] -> 0.86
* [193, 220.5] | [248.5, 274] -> 0.85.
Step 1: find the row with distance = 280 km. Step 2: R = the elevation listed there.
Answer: 18.8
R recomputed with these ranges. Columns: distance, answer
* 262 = 11.9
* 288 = 19.8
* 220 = 15.9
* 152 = 14.4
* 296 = 20.2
